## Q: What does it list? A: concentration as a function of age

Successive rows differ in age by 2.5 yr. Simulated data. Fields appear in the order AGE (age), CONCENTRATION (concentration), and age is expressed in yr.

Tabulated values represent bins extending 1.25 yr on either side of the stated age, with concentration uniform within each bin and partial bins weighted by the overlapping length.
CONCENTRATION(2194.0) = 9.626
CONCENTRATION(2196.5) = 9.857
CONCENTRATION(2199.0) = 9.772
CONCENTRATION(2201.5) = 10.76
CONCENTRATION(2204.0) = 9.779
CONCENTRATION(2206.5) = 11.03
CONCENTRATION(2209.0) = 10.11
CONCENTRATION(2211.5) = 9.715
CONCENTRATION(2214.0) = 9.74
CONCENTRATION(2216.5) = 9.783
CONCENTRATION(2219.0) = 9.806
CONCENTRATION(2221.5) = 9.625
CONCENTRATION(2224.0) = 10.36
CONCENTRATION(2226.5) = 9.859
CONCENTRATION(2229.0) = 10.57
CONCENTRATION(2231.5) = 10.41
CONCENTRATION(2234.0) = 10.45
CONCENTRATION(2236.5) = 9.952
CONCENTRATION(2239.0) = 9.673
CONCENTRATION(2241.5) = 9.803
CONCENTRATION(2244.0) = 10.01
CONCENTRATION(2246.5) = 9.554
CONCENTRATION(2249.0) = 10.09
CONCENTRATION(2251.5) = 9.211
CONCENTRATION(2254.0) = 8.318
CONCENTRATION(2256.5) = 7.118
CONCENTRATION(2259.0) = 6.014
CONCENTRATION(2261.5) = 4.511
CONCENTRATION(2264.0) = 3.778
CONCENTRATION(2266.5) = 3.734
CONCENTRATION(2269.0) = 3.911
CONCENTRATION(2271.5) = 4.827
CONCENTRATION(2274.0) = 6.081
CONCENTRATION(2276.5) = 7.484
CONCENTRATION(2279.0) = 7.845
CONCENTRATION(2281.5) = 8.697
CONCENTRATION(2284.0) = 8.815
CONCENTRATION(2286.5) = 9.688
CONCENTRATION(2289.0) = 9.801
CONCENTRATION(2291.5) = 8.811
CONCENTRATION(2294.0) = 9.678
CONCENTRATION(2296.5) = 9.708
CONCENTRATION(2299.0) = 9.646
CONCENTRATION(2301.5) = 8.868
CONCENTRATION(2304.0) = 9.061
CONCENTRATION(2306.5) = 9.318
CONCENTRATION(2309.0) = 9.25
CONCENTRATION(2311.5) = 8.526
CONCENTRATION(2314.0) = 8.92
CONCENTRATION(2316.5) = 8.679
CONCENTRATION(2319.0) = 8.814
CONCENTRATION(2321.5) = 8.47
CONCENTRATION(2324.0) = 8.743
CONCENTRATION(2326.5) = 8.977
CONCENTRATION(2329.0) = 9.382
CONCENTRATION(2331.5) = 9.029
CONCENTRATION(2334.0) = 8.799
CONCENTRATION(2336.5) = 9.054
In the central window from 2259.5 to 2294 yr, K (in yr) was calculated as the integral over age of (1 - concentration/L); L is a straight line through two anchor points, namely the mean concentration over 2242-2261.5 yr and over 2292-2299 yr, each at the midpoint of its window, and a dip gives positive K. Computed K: 8.66 yr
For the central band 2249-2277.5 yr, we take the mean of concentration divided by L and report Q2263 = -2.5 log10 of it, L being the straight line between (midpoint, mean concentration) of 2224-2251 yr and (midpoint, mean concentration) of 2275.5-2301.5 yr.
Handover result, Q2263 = 0.491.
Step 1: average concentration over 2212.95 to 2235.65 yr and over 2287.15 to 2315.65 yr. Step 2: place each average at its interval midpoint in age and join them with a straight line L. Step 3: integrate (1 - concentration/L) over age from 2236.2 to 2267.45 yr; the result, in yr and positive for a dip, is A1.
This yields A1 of 6.4 yr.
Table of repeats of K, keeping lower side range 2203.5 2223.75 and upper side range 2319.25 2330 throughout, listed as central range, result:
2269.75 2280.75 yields 3.3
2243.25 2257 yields 0.7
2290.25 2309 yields -0.4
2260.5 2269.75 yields 5.4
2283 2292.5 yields -0.1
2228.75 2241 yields -0.5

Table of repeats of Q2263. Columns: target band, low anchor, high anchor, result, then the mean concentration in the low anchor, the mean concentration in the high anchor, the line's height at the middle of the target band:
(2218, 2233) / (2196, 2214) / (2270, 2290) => -0.069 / 10.1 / 7.83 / 9.5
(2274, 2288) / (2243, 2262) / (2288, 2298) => 0.102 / 8.22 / 9.5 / 9.12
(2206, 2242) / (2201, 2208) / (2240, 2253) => 0.008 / 10.5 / 9.71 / 10.1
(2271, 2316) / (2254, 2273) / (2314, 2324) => -0.231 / 5.09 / 8.7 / 7.04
